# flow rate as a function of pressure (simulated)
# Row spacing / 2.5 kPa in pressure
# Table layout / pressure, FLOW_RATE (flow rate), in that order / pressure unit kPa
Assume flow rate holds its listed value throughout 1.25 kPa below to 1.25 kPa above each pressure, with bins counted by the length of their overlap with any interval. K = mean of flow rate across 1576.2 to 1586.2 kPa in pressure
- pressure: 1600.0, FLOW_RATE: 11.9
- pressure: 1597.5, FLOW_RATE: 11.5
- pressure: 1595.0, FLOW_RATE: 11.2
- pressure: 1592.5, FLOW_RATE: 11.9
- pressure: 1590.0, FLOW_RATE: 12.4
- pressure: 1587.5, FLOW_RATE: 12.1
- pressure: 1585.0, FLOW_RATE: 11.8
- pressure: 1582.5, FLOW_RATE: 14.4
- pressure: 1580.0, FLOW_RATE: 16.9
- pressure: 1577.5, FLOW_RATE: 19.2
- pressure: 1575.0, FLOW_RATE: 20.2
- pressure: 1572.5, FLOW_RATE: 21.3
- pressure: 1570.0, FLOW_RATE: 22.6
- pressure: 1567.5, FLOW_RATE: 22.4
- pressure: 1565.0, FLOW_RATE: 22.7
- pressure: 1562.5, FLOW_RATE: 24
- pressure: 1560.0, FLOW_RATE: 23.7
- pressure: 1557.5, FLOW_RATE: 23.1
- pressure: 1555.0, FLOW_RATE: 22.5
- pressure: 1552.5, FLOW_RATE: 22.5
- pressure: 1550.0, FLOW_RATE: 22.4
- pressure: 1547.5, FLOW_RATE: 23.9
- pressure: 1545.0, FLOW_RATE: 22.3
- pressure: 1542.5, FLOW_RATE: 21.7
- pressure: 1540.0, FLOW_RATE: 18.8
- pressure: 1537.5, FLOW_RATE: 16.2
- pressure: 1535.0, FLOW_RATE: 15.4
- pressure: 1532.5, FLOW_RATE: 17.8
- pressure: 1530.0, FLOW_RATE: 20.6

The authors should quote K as 15.6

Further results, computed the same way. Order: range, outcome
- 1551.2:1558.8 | 22.7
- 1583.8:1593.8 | 12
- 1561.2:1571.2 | 22.9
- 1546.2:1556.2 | 22.8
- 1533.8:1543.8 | 18.1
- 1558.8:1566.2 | 23.5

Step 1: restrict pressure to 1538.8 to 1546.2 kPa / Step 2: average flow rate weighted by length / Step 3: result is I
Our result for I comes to 20.9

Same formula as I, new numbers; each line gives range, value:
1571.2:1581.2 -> 19.4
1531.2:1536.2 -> 16.7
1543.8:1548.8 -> 23.1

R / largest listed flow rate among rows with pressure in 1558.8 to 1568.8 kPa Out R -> 24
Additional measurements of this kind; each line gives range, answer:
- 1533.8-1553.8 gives 23.9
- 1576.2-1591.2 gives 19.2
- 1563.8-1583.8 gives 22.7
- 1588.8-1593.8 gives 12.4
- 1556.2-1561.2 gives 23.7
